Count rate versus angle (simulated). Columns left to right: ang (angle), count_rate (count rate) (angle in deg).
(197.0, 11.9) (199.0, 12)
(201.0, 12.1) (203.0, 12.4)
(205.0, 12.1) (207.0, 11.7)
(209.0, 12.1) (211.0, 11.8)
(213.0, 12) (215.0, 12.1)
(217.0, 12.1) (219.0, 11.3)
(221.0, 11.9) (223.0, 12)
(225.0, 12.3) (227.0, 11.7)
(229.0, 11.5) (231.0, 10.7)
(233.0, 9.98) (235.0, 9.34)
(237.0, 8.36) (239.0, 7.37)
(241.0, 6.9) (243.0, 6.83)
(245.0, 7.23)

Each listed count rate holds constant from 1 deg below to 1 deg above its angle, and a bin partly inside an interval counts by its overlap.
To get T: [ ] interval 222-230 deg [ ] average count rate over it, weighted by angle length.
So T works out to 11.9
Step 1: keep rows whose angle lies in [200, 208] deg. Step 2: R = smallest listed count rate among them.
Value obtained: 11.7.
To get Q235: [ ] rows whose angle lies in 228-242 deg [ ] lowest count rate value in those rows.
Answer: 6.9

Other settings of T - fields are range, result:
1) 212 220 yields 11.9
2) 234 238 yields 8.85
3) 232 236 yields 9.66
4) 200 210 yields 12.1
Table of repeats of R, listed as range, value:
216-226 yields 11.3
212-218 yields 12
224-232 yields 10.7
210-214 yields 11.8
